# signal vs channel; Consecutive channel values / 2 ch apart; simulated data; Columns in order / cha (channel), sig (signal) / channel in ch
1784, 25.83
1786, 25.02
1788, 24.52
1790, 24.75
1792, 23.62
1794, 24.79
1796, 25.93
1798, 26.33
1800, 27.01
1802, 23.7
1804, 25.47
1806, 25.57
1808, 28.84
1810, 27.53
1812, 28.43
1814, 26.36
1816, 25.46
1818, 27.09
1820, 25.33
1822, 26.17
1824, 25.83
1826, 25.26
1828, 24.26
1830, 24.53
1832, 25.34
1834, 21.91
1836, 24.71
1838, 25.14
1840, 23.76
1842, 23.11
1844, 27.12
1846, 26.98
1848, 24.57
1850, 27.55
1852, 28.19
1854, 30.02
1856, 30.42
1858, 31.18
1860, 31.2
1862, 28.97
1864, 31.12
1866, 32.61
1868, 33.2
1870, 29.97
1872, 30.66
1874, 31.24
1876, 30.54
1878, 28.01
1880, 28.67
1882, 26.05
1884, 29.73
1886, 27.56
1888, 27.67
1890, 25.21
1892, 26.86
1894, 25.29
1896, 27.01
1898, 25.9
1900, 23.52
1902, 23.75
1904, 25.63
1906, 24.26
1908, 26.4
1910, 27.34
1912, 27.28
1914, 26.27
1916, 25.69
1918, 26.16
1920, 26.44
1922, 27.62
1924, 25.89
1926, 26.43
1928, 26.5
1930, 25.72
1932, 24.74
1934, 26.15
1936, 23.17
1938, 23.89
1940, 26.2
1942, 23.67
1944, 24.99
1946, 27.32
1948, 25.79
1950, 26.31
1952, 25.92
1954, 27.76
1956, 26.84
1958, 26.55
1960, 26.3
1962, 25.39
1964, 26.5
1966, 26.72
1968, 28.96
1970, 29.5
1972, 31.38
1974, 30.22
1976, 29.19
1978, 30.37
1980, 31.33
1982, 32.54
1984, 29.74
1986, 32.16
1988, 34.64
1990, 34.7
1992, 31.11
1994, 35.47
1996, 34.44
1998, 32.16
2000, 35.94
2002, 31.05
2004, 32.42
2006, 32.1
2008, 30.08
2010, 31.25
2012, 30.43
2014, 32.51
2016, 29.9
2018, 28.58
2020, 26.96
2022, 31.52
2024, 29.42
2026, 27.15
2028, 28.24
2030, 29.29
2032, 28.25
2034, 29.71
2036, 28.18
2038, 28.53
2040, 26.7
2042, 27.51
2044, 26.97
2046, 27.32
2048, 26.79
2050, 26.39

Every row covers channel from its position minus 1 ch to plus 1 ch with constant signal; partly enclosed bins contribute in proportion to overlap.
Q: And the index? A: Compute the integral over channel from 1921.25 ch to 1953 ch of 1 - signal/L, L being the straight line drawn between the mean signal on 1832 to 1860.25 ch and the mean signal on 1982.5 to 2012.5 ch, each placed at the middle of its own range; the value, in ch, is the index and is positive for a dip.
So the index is 4.8 ch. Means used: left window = 26.7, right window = 32.5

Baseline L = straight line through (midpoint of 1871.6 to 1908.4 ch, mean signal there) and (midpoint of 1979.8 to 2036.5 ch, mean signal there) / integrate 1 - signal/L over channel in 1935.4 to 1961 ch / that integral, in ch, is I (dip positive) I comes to 2.9 ch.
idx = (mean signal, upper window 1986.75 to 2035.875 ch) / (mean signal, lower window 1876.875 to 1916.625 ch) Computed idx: 1.18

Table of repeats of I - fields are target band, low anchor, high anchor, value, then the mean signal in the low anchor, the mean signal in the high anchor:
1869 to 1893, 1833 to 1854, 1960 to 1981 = -1.8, 25.5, 28.8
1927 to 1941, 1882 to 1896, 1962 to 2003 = 1.9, 27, 31.3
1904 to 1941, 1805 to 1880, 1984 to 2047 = 3.8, 27.5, 30.5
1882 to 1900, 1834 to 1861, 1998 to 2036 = 0.8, 27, 30.3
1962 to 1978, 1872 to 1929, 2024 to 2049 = -0.8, 26.8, 27.9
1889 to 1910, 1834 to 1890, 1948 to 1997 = 2.4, 28.3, 29.7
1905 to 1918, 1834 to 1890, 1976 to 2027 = 1.4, 28.3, 31.5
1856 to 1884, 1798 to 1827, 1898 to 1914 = -4.8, 26.3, 25.5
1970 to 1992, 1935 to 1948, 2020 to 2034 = -3.9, 24.9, 28.9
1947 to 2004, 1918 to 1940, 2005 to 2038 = -4.8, 25.7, 29.6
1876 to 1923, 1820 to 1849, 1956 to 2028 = 1.1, 24.9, 30.5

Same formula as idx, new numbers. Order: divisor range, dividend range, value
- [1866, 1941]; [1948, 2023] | 1.12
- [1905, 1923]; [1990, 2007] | 1.26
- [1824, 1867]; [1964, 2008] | 1.17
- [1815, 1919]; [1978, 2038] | 1.15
